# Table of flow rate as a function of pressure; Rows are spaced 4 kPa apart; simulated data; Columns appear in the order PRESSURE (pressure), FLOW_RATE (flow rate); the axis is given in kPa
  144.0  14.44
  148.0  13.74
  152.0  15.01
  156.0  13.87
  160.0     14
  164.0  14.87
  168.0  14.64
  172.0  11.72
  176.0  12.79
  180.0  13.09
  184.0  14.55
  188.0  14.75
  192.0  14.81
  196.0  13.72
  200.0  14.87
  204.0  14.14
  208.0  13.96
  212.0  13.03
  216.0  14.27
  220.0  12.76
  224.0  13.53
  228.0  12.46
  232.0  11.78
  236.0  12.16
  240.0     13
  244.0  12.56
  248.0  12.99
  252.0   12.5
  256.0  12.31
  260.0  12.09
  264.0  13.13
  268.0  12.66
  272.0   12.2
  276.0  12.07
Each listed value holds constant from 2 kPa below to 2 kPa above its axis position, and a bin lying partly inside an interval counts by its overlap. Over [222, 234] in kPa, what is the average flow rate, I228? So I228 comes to 12.6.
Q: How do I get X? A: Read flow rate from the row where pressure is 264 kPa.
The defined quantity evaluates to 13.13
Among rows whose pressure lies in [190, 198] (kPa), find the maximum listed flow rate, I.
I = 14.81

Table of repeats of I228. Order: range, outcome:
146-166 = 14.3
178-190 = 14.1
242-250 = 12.8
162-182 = 13.4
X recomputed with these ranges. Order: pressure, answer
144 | 14.44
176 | 12.79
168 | 14.64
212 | 13.03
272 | 12.2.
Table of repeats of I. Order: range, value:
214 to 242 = 14.27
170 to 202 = 14.87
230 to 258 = 13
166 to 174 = 14.64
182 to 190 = 14.75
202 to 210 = 14.14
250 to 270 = 13.13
